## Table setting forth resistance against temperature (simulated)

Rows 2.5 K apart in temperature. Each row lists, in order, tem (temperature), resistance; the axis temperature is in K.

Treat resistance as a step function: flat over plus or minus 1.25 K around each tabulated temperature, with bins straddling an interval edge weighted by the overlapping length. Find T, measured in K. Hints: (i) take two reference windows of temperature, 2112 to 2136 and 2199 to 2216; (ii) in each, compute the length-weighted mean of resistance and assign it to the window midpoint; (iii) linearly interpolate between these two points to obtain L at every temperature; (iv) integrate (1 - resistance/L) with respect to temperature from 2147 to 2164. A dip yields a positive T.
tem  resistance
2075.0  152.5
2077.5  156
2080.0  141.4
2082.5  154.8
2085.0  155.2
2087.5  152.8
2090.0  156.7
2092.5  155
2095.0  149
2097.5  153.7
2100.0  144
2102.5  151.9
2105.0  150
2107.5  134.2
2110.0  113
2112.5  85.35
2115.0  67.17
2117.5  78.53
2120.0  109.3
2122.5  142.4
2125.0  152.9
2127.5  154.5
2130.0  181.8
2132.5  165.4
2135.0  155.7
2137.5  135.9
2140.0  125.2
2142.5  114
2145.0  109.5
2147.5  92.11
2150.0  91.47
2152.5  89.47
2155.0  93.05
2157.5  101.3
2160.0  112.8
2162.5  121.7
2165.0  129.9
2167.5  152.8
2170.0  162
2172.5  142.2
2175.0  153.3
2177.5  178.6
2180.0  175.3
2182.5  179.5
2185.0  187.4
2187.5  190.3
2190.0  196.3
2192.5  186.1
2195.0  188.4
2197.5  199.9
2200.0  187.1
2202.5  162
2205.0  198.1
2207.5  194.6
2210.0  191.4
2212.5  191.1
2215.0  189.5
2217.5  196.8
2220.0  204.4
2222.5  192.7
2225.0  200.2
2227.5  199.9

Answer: 5.7 K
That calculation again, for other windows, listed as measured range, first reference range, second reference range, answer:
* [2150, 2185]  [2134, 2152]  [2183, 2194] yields 4.35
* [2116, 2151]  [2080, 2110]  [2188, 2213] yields 7.35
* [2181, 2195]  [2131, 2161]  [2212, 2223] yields -2.16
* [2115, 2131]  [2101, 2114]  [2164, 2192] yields 0.67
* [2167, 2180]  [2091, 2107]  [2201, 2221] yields 1.28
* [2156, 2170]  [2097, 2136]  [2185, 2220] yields 3.24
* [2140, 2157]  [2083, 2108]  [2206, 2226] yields 6.97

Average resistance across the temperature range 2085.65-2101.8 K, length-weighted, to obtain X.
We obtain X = 152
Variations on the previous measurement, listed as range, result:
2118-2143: 143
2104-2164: 120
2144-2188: 136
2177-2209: 187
